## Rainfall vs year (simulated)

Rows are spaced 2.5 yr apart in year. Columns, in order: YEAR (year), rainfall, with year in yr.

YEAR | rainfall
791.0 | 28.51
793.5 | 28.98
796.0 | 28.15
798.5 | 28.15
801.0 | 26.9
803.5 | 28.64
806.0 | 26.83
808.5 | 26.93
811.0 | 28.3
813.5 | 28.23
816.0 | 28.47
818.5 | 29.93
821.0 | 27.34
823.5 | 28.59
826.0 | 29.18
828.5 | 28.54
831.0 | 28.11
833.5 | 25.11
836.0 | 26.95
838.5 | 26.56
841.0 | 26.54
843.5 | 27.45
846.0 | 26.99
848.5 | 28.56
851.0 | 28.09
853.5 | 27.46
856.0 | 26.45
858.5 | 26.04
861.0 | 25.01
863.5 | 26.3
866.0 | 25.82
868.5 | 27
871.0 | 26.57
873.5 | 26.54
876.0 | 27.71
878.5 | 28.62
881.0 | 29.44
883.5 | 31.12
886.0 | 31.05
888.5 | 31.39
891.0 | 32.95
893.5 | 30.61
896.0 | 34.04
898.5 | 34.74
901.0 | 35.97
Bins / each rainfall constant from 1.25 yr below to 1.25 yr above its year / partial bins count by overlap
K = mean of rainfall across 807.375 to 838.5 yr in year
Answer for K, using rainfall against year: 27.9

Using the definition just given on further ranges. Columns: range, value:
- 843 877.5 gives 26.9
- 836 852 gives 27.3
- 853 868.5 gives 26.2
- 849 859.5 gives 27.1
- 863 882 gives 27.3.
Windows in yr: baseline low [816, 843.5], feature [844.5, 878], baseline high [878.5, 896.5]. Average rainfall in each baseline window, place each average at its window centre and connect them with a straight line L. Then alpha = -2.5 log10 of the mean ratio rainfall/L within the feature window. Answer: 0.11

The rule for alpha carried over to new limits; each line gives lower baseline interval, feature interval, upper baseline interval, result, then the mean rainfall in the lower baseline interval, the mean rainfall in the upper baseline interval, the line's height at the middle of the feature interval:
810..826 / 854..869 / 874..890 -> 0.13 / 28.5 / 29.8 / 29.4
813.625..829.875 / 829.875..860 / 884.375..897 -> 0.10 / 28.6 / 31.9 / 29.8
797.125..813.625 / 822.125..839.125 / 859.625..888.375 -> 0.01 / 27.7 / 27.9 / 27.8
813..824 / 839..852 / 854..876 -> -0.01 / 28.5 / 26.3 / 27.3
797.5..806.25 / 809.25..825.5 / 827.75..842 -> -0.04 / 27.7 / 26.9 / 27.3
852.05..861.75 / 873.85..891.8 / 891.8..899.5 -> 0.03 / 26.3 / 33.1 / 30.8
